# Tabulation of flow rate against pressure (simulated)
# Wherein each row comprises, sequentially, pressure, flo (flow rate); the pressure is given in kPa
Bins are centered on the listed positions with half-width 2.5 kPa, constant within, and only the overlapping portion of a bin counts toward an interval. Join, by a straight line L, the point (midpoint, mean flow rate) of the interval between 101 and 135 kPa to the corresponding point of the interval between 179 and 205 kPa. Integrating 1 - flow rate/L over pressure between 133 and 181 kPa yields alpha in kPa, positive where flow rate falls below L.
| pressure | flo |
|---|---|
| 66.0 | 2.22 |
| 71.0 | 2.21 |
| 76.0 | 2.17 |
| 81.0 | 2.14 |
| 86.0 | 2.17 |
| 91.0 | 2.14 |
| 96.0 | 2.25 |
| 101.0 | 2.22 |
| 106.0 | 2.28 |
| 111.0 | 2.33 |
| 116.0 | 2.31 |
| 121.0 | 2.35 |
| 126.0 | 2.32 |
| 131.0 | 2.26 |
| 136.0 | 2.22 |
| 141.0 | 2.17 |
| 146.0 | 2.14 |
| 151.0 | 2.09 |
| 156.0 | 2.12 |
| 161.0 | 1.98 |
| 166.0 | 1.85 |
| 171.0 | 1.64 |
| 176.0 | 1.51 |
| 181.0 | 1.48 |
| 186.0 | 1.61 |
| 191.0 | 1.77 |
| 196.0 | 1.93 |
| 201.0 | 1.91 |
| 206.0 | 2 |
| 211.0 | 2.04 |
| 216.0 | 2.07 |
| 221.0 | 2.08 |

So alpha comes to 1.8 kPa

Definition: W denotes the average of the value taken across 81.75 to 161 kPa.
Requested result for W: 2.22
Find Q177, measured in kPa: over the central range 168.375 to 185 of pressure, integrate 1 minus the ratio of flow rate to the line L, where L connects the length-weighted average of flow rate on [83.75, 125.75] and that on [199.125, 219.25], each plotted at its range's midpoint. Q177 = 4.27 kPa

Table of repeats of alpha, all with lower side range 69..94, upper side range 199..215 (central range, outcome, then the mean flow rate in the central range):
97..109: -0.7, 2.25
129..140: -0.7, 2.23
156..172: 1.3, 1.89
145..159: -0.3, 2.11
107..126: -1.9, 2.32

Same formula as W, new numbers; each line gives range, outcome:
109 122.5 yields 2.33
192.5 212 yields 1.95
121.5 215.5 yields 1.96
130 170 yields 2.08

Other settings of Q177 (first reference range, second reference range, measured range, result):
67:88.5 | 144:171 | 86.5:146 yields -4.62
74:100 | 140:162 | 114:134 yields -1.62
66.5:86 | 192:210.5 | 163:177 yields 2.15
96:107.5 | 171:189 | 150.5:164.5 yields -2.31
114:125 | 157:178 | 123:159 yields -1.88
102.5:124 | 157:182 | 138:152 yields -1.12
